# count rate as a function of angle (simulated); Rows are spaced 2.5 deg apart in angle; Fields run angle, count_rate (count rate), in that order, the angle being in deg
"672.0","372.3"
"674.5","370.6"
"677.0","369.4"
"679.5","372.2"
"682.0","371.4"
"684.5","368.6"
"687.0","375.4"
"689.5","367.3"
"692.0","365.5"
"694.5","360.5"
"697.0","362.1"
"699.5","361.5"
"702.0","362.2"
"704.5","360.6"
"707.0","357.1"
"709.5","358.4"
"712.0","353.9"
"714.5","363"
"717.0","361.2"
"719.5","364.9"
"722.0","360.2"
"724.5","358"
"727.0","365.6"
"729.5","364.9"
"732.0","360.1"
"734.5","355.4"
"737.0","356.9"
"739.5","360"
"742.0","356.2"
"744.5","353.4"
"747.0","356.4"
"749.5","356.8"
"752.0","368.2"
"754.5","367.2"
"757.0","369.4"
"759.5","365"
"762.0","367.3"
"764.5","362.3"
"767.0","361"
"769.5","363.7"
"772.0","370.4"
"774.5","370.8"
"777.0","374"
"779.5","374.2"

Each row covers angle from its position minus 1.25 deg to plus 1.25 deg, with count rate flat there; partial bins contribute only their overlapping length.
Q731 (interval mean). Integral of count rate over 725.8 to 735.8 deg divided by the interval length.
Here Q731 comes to 361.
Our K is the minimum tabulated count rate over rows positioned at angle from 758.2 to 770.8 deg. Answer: 361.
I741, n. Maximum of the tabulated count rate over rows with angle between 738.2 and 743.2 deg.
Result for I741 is 360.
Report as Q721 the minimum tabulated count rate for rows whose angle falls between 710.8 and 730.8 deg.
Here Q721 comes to 353.9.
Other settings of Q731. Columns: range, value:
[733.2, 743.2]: 357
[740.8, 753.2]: 358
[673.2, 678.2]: 370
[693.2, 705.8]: 361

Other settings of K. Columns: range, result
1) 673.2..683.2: 369.4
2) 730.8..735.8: 355.4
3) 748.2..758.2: 356.8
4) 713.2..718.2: 361.2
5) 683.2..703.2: 360.5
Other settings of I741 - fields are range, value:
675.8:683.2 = 372.2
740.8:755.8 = 368.2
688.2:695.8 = 367.3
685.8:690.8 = 375.4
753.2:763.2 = 369.4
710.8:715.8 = 363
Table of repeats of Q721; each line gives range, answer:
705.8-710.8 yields 357.1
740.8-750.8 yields 353.4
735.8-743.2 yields 356.2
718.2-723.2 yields 360.2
